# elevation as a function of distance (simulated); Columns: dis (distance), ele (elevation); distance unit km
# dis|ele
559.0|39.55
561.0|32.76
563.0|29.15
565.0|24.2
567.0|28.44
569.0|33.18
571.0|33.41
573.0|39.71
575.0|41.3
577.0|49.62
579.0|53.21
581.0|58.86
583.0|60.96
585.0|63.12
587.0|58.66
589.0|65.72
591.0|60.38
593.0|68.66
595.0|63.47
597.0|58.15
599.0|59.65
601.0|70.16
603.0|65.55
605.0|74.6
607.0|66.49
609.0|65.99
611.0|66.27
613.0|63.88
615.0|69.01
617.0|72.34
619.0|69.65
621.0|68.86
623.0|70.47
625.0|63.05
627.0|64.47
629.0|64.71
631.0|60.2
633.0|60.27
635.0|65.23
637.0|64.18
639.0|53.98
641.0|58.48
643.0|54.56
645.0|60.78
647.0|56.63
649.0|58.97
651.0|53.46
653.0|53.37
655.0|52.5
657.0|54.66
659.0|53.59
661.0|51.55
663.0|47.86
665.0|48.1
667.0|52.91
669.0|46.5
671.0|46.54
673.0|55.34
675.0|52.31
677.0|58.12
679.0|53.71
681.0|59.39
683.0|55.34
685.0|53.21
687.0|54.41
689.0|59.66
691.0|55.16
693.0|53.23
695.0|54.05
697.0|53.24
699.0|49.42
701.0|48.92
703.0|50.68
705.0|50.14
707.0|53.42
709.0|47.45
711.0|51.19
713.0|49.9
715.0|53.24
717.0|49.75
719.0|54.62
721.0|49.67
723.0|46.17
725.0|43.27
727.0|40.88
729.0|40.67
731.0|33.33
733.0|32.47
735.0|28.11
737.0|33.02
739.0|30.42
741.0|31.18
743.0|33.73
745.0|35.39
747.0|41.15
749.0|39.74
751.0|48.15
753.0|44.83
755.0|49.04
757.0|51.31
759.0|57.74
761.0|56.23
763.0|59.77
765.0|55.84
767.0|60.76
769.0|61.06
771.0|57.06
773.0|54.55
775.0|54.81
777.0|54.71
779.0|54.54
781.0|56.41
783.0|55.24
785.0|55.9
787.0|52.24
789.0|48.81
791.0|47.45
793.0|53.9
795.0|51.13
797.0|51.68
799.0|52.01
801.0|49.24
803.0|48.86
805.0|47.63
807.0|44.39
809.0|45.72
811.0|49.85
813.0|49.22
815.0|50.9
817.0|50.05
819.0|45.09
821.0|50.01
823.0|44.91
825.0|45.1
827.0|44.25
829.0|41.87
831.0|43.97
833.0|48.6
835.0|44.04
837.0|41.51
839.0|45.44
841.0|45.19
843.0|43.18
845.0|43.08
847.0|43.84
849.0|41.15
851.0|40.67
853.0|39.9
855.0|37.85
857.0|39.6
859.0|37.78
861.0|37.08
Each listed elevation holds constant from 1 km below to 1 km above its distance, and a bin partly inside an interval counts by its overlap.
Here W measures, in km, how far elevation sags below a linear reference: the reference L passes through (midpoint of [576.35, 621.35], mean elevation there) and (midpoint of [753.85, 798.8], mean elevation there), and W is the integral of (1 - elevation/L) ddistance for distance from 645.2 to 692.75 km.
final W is 5.16 km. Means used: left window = 64.1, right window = 54.5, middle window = 53.7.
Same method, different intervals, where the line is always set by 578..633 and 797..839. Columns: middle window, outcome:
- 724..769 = 7.9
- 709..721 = 0.9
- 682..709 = 2.0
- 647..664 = 2.0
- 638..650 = 0.8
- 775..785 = -1.0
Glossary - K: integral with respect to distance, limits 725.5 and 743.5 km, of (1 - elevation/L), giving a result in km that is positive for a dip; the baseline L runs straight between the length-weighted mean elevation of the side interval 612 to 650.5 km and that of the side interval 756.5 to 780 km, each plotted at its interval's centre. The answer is 7.5 km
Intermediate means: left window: 63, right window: 56.6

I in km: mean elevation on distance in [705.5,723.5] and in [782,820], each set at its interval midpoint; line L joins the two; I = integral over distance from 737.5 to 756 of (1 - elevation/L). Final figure 4.1 km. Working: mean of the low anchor 50.7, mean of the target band 39.1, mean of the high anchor 50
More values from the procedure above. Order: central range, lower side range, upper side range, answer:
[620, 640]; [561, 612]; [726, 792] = -4.3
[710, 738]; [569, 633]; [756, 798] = 6.6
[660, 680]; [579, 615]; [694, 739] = 0.6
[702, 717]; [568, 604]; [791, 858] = 0.0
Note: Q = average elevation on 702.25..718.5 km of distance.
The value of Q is 50.8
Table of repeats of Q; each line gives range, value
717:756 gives 40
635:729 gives 52.7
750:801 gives 53.7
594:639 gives 65.5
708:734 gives 45.6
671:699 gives 54.7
